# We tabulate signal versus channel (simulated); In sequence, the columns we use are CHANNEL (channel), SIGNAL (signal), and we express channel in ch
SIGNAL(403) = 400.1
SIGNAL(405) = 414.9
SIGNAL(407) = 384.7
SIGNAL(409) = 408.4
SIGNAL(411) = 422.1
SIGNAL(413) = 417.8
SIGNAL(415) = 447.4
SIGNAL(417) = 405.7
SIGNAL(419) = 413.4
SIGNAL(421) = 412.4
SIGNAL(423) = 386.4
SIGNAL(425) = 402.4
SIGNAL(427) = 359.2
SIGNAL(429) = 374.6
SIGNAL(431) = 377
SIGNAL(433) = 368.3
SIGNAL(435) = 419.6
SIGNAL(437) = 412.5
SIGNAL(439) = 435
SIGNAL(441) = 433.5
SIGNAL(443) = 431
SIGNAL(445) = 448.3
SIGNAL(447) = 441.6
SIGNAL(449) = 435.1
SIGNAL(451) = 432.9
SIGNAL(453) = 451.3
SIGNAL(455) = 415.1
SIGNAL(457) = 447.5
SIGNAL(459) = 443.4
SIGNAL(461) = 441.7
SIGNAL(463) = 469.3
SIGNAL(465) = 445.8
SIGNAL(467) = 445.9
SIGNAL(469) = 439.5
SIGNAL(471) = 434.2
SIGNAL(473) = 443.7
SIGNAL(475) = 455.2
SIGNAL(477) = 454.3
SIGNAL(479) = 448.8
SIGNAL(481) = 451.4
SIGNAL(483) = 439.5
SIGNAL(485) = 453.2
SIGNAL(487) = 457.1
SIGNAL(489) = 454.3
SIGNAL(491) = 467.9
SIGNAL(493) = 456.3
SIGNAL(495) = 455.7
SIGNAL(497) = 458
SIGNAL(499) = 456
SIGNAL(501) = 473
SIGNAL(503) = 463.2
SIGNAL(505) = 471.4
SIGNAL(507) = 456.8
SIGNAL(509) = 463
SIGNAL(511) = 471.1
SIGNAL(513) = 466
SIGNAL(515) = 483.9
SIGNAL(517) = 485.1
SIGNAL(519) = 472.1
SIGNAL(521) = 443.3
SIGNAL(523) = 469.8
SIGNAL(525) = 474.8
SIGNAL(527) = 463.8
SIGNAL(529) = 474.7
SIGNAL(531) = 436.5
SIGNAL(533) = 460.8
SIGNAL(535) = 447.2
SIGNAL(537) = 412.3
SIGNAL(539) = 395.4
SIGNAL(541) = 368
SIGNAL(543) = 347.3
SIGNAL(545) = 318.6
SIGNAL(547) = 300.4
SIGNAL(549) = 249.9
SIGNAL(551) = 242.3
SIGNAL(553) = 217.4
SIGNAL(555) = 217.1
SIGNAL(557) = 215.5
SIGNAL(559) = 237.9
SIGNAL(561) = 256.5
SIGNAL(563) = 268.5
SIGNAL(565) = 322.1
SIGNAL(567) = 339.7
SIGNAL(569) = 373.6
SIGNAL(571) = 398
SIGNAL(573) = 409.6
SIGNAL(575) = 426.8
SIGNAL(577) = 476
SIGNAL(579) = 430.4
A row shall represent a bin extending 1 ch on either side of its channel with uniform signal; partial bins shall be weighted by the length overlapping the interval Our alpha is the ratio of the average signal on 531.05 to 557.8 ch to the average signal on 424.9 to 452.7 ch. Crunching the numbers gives 0.79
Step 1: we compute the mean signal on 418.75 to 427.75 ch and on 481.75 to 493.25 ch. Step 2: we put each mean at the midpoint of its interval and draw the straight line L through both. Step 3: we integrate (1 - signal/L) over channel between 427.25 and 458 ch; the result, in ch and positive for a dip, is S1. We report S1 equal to -0.55 ch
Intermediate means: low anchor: 394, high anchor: 455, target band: 420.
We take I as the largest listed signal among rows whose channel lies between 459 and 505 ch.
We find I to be 473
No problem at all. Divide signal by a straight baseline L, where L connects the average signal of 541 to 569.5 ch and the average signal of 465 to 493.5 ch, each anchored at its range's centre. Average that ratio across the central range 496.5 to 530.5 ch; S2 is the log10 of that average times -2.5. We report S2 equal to -0.247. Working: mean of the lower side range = 450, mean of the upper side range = 281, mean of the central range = 467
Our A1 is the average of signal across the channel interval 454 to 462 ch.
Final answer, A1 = 437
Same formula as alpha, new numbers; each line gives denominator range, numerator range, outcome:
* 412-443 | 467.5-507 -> 1.12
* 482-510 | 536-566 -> 0.63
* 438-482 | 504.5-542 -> 1.02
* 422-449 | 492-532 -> 1.14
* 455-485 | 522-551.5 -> 0.88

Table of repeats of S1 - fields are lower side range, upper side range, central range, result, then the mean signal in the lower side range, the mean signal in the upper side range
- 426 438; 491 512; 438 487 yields -2.9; 385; 463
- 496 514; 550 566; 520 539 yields -4.6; 464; 247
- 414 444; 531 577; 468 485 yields -3.1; 405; 334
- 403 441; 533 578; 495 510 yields -4.2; 404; 332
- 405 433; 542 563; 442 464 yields -4.7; 400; 261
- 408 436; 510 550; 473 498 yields -2.4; 401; 422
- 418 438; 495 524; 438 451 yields -0.9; 393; 466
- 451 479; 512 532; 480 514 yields -0.2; 445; 467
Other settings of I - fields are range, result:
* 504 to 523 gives 485.1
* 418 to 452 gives 448.3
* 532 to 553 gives 460.8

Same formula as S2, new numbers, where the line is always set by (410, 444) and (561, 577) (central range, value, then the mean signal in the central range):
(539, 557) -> 0.282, 285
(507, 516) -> -0.227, 469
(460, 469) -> -0.139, 449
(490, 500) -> -0.188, 459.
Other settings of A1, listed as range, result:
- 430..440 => 402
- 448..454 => 440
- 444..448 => 445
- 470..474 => 439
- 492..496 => 456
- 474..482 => 452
